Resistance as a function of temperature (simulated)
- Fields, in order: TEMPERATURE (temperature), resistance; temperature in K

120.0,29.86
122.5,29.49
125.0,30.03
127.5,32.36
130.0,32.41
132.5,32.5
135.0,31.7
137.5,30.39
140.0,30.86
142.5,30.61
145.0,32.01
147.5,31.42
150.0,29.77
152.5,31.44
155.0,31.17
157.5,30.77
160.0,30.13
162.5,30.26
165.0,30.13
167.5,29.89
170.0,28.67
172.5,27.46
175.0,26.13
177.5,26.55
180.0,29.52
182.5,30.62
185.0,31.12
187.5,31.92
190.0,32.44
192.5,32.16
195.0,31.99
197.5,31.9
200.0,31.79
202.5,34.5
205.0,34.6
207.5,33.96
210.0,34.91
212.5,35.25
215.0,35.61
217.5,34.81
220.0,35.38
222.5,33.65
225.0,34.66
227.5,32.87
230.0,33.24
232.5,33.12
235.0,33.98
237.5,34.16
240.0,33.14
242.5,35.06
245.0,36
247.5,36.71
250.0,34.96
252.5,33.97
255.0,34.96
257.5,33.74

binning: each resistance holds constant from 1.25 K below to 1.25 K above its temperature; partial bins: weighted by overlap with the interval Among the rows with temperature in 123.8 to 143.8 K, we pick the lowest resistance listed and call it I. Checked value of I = 30.03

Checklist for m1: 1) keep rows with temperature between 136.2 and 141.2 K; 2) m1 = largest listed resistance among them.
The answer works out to 30.86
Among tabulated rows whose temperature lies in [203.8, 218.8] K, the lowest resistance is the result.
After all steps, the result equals 33.96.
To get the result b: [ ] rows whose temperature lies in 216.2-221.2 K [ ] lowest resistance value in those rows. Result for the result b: 34.81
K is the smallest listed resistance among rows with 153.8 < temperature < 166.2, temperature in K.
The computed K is 30.13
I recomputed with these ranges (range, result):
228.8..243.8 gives 33.12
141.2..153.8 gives 29.77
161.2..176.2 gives 26.13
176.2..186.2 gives 26.55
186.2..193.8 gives 31.92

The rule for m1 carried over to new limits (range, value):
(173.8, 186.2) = 31.12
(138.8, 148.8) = 32.01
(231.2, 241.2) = 34.16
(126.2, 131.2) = 32.41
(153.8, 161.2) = 31.17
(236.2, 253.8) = 36.71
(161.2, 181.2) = 30.26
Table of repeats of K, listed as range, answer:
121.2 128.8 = 29.49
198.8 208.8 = 31.79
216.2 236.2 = 32.87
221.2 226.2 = 33.65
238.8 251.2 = 33.14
